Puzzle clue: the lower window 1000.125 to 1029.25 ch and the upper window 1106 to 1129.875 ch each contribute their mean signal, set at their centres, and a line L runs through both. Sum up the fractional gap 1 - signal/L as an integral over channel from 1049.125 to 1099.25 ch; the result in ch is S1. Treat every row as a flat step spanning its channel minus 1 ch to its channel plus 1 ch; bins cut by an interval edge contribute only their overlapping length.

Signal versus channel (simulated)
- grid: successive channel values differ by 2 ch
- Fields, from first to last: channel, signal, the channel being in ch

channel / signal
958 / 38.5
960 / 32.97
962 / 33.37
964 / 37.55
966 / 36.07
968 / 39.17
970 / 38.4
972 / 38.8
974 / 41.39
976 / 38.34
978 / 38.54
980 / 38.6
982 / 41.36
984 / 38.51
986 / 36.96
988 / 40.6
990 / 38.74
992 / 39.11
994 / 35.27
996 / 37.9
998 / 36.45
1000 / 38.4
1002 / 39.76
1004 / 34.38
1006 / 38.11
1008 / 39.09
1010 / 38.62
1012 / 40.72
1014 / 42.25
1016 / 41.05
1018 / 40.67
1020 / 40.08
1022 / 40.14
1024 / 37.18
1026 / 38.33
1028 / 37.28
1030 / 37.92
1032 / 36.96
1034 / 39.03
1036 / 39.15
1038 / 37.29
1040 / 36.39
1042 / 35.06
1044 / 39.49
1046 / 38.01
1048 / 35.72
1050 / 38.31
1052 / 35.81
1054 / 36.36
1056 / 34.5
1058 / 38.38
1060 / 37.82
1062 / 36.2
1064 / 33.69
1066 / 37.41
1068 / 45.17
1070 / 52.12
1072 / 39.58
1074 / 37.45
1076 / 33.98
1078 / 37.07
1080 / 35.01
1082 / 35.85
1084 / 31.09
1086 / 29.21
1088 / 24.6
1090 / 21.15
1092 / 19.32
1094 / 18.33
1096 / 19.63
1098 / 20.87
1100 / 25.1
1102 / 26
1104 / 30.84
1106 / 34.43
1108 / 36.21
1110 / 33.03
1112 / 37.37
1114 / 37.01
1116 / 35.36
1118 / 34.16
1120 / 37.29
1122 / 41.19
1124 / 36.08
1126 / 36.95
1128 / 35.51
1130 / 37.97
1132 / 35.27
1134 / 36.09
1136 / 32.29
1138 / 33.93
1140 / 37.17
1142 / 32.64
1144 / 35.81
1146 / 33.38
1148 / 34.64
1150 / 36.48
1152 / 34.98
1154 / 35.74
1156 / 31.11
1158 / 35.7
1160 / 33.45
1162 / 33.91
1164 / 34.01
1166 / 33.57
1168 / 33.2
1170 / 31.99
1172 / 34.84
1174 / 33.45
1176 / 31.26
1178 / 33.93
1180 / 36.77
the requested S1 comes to 6.0 ch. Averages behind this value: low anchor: 39.1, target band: 33.1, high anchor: 36.4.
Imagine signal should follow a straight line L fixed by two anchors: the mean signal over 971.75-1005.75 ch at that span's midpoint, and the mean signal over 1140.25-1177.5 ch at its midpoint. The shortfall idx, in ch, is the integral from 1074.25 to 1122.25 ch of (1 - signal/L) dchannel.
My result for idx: 6.7 ch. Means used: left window 38.4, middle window 30.5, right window 34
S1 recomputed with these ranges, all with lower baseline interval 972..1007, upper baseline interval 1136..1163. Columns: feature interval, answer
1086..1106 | 6.7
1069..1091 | 1.2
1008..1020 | -0.9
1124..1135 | -0.4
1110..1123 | -0.6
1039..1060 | 0.0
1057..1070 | -0.9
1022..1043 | -0.1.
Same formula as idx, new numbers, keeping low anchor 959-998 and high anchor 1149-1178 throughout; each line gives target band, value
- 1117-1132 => -0.95 ch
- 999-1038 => -1.90 ch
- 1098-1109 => 1.73 ch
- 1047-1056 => 0.00 ch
